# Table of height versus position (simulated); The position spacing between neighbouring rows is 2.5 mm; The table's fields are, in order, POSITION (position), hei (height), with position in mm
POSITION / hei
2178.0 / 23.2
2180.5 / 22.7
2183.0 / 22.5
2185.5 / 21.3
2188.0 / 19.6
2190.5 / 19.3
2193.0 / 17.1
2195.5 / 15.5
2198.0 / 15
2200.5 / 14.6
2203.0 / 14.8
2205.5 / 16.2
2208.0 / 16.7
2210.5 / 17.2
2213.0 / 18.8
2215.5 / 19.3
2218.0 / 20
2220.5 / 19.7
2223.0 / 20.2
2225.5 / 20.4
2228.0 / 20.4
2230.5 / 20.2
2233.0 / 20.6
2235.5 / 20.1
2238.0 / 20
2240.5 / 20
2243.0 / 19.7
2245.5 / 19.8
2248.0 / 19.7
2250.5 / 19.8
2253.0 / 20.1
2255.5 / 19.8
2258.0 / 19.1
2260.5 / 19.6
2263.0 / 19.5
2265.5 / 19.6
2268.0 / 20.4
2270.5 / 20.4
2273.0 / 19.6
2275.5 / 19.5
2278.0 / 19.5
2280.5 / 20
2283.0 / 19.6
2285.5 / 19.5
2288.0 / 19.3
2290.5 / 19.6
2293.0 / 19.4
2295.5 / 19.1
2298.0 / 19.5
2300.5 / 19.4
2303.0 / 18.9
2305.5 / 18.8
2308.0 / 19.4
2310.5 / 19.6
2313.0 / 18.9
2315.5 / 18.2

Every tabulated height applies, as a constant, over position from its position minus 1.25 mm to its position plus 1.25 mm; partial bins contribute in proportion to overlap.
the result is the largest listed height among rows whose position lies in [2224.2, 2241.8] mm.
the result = 20.6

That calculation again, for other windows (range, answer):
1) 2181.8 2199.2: 22.5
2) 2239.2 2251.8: 20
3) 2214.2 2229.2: 20.4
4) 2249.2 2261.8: 20.1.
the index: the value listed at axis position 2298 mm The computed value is 19.5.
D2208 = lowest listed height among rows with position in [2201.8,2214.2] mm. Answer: 14.8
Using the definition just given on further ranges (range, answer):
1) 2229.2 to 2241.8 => 20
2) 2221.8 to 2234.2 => 20.2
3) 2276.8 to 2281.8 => 19.5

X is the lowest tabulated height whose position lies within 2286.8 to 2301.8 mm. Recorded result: 19.1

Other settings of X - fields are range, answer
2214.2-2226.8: 19.3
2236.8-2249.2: 19.7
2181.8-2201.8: 14.6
